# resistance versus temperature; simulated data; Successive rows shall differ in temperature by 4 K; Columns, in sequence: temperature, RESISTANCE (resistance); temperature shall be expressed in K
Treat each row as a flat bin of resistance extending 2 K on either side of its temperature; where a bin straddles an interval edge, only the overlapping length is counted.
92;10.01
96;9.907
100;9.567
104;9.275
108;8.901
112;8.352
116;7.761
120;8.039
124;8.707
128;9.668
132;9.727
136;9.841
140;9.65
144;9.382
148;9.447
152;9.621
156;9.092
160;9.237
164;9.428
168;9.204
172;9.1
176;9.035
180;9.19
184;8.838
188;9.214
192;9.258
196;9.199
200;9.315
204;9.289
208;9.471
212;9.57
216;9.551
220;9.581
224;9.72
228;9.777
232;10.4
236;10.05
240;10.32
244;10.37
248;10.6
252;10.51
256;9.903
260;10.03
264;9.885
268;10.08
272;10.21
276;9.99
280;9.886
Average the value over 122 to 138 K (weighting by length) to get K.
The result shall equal 9.49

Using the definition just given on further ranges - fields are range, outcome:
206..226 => 9.58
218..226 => 9.65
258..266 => 9.96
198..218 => 9.44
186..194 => 9.24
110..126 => 8.21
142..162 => 9.36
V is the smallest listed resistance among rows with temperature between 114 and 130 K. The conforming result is 7.761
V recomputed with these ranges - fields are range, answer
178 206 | 8.838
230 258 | 9.903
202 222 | 9.289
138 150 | 9.382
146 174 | 9.092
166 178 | 9.035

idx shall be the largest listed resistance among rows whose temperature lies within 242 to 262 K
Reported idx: 10.6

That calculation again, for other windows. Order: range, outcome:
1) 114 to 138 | 9.841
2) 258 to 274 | 10.21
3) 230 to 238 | 10.4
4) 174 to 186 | 9.19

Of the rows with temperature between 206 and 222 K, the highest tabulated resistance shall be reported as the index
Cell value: 9.581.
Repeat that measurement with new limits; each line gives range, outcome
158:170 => 9.428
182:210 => 9.471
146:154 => 9.621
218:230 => 9.777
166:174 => 9.204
